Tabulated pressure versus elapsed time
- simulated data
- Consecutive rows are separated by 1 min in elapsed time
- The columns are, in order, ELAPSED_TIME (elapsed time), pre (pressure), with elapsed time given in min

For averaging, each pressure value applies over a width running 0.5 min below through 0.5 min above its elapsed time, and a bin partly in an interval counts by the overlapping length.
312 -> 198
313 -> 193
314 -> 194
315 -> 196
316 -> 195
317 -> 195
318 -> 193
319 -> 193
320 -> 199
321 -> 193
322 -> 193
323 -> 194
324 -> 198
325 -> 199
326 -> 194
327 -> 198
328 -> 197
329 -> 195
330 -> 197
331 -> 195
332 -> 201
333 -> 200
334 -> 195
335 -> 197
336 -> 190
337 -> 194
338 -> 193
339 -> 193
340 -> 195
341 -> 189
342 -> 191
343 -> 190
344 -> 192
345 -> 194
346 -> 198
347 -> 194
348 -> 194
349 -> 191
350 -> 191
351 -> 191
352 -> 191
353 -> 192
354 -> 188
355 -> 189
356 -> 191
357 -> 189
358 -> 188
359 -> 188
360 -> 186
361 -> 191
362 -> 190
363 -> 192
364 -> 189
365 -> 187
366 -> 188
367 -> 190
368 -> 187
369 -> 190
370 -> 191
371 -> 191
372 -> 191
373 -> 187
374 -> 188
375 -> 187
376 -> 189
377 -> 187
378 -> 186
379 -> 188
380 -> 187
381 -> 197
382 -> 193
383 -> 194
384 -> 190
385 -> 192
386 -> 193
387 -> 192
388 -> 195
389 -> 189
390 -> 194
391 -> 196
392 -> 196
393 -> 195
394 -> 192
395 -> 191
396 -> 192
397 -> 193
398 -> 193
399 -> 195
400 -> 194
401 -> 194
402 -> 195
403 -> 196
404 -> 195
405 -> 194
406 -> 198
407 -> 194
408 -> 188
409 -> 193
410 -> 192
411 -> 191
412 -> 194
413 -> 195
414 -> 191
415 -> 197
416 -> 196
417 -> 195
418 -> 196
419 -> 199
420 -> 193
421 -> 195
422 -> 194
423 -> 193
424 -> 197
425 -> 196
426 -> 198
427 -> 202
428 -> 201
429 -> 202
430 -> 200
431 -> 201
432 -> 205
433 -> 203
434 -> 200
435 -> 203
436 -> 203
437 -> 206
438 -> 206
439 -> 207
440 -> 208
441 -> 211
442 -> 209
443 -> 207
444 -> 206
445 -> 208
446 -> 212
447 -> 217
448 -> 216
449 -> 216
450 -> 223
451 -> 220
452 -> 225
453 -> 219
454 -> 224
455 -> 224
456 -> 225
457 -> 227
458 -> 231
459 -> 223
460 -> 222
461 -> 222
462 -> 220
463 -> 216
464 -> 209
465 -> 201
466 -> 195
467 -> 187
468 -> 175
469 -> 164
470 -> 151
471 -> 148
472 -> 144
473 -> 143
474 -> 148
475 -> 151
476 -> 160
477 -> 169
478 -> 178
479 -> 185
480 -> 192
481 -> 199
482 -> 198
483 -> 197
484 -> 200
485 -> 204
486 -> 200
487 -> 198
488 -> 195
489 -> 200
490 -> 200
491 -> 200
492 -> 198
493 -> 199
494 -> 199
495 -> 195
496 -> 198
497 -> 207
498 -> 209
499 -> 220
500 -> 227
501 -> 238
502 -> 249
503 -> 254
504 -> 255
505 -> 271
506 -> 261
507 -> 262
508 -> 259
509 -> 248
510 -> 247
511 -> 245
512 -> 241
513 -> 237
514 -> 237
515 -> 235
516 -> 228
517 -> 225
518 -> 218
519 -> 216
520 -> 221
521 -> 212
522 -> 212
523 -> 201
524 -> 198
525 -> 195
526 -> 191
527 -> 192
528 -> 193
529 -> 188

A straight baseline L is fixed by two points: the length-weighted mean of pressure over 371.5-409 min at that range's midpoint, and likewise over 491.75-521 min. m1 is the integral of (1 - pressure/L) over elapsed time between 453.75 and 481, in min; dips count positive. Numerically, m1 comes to 3.5 min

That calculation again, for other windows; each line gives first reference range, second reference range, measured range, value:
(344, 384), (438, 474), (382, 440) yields 0.3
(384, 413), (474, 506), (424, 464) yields -2.5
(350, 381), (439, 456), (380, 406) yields 0.6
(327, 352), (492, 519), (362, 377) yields 0.9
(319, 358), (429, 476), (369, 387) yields 0.6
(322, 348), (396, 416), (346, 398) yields 1.0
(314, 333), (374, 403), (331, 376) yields 0.7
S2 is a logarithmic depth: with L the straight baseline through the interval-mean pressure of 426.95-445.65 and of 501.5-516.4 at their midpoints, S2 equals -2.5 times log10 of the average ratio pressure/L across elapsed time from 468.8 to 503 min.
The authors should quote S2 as 0.225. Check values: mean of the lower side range 205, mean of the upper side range 249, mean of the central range 191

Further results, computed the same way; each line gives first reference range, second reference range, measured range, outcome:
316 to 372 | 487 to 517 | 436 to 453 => 0.01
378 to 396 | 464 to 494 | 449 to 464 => -0.20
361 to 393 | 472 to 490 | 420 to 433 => -0.07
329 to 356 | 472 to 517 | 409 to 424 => 0.04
